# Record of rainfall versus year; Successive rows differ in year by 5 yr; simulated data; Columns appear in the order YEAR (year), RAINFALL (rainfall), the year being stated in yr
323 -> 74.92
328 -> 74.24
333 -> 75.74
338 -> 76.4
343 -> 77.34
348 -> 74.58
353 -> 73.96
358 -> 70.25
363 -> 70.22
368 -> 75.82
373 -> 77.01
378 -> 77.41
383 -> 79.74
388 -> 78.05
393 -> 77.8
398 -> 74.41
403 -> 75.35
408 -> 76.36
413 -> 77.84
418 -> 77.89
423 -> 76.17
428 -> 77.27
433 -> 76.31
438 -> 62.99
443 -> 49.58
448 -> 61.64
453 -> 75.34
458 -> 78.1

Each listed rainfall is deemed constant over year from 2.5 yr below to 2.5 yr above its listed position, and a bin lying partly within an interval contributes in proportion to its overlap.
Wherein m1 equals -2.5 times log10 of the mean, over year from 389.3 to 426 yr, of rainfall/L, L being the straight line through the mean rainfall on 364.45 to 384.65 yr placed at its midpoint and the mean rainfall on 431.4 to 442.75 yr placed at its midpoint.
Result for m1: -0.09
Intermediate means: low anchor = 77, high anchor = 65.1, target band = 76.6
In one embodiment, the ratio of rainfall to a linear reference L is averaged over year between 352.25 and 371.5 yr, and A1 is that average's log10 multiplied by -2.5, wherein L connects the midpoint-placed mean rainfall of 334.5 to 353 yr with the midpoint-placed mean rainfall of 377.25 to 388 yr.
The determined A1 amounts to 0.06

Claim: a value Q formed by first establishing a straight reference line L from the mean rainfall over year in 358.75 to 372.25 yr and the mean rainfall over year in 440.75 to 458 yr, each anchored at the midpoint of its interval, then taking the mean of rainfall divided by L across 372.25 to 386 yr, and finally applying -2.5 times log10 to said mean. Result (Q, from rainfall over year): -0.09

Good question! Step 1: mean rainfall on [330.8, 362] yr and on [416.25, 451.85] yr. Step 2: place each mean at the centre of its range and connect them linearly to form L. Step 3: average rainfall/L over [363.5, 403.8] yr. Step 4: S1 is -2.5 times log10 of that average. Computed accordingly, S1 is -0.07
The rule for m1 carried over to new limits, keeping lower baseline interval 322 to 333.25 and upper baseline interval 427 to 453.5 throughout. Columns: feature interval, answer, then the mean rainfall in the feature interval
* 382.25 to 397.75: -0.12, 77.8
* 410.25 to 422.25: -0.15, 77.6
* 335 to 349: -0.04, 76.3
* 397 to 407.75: -0.09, 75.3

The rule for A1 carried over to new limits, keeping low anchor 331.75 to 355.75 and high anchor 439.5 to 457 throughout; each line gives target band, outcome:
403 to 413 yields -0.12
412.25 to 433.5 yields -0.16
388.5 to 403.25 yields -0.10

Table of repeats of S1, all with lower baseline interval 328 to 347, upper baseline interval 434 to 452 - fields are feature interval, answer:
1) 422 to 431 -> -0.21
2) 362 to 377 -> -0.05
